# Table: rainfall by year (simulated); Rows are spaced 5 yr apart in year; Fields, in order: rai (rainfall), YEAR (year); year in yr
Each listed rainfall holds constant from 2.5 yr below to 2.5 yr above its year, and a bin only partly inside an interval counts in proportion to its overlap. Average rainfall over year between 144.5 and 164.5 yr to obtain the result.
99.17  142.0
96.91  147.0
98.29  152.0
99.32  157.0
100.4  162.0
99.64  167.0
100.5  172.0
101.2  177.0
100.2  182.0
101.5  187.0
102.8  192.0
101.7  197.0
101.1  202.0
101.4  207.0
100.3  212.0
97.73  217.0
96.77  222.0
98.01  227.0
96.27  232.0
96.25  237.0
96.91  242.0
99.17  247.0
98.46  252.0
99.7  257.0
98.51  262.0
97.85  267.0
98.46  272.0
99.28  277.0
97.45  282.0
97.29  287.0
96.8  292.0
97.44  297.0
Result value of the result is 98.7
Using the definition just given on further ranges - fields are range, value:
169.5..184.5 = 101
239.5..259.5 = 98.6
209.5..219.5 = 99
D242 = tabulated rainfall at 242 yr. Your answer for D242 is 96.91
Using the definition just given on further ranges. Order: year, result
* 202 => 101.1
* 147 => 96.91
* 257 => 99.7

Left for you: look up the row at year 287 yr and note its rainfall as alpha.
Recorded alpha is 97.29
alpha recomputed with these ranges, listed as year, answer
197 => 101.7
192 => 102.8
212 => 100.3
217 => 97.73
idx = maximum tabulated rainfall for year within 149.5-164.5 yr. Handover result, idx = 100.4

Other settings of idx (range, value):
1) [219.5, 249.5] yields 99.17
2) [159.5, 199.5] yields 102.8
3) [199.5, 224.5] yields 101.4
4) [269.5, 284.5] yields 99.28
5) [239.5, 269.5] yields 99.7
